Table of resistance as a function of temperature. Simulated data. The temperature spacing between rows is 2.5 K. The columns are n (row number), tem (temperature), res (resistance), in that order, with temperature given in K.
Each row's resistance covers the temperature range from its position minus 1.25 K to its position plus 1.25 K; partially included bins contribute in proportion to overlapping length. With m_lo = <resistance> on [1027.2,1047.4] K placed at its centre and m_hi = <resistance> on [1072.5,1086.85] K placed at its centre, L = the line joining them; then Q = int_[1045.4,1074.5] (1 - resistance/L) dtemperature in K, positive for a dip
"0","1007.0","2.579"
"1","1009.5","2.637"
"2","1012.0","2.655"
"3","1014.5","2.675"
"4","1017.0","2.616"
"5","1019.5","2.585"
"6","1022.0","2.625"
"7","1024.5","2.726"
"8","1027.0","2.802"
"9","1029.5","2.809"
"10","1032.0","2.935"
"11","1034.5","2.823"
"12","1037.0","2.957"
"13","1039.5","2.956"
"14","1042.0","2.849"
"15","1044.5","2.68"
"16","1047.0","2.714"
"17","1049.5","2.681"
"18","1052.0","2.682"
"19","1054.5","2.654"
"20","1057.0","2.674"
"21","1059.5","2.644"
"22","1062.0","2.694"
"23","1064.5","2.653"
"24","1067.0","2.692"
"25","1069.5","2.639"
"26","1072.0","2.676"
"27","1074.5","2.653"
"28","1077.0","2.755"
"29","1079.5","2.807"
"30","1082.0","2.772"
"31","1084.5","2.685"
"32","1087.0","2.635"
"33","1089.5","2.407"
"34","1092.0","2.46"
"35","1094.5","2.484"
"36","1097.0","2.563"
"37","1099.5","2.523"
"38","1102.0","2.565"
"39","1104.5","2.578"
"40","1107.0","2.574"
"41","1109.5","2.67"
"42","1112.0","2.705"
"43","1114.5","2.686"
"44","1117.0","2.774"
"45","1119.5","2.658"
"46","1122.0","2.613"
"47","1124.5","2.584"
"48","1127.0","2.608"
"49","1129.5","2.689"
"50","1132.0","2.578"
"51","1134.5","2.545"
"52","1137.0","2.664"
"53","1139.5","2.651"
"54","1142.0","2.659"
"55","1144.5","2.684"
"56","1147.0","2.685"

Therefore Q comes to 1.1 K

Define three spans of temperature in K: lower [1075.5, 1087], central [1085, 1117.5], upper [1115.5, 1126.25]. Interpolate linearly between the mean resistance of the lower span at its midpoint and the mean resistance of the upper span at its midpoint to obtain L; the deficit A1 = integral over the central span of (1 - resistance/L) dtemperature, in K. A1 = 1.4 K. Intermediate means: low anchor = 2.74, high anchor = 2.66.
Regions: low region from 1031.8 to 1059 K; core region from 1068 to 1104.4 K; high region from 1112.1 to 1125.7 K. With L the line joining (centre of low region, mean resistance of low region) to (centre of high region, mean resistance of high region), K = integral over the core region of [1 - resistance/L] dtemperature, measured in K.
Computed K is 1.3 K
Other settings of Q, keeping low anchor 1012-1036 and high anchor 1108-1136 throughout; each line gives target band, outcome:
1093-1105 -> 0.6 K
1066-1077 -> 0.1 K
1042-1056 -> 0.1 K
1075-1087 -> -0.2 K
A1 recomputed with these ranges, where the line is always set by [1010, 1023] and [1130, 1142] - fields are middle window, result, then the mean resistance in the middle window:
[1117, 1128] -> -0.1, 2.63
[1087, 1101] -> 0.7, 2.5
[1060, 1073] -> -0.2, 2.67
